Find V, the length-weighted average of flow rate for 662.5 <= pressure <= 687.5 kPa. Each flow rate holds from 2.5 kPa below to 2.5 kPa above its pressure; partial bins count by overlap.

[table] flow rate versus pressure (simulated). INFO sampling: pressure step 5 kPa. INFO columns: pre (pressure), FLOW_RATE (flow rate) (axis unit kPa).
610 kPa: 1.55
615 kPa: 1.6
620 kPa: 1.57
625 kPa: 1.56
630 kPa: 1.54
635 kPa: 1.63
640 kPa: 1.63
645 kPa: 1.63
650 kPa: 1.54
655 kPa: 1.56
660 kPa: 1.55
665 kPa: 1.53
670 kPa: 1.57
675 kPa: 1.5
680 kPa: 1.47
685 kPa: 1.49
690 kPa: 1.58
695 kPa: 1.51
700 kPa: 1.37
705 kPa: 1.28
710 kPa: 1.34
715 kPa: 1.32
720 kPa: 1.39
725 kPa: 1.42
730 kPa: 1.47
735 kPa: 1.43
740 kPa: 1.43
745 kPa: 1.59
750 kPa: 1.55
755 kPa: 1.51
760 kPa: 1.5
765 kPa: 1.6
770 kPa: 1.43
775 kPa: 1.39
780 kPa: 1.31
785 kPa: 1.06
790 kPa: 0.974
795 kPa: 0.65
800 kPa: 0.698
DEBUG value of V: 1.51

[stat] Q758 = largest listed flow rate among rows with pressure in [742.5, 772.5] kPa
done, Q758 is 1.6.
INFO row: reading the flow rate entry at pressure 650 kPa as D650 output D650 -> 1.54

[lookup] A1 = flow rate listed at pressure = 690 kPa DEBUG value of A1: 1.58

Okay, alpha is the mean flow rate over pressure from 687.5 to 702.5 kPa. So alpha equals 1.49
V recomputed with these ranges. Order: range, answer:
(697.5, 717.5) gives 1.33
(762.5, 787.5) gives 1.36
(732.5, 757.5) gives 1.5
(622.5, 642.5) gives 1.59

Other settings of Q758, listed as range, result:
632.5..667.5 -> 1.63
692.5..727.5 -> 1.51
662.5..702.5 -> 1.58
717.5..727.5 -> 1.42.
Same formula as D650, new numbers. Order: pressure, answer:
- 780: 1.31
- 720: 1.39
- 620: 1.57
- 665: 1.53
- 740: 1.43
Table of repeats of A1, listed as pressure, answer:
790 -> 0.974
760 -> 1.5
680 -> 1.47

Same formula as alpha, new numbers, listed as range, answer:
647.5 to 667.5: 1.54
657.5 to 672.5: 1.55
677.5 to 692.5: 1.51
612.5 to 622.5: 1.59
